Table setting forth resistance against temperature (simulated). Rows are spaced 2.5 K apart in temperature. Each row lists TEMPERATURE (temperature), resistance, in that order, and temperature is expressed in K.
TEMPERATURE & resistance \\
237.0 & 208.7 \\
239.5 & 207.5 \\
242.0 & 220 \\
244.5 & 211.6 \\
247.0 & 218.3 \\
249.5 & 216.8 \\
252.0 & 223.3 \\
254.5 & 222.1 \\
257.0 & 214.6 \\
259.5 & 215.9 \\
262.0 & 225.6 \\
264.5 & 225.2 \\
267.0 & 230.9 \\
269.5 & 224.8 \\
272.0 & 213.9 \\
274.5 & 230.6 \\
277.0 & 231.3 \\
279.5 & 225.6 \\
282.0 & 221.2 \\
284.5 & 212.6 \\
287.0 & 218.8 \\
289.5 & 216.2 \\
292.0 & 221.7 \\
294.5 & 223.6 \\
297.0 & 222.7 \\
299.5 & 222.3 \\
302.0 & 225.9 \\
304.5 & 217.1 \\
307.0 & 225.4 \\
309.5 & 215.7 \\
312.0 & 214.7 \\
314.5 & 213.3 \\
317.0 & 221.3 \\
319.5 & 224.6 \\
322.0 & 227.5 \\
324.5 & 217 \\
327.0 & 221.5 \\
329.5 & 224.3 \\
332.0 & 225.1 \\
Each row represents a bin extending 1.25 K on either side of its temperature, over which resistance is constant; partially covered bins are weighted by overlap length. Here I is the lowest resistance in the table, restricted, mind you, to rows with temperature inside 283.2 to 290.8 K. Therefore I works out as 212.6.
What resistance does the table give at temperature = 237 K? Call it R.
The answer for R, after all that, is 208.7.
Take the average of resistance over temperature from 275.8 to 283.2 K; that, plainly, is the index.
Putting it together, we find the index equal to 226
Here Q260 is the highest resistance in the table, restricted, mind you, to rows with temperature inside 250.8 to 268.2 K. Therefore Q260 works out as 230.9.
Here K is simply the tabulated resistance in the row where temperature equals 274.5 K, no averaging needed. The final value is 230.6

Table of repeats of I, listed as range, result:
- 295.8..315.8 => 213.3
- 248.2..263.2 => 214.6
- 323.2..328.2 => 217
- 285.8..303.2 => 216.2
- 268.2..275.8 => 213.9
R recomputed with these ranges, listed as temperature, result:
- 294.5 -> 223.6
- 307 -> 225.4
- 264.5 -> 225.2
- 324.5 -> 217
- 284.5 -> 212.6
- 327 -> 221.5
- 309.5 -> 215.7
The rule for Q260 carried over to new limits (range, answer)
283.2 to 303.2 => 225.9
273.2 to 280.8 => 231.3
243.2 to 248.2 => 218.3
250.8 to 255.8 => 223.3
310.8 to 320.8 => 224.6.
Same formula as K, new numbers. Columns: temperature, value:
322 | 227.5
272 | 213.9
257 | 214.6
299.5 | 222.3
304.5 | 217.1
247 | 218.3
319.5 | 224.6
